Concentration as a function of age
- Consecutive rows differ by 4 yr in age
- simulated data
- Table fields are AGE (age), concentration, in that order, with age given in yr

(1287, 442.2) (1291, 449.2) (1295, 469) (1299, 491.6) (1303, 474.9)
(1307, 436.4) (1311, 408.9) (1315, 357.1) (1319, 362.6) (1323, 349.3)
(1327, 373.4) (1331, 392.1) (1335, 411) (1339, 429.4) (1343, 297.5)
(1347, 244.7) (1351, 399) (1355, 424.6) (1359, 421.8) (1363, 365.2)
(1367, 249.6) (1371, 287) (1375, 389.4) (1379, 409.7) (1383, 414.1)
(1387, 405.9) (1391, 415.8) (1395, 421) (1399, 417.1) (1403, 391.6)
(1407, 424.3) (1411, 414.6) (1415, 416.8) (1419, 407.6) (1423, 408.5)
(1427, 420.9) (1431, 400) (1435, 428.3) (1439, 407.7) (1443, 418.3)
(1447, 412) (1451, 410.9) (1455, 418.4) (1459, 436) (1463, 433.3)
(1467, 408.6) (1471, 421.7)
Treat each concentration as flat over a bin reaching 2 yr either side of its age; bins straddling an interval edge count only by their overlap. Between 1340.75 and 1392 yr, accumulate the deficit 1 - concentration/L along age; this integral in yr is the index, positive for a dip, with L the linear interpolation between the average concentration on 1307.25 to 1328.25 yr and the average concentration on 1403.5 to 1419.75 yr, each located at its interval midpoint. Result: 4.31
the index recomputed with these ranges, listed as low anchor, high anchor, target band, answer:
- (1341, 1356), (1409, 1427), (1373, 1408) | -2.5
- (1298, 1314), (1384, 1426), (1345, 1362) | 2.3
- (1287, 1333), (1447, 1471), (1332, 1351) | 2.9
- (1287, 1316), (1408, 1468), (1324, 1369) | 7.3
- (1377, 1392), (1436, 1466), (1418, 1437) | 0.1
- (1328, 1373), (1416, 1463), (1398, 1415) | -0.8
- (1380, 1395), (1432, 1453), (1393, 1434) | 0.1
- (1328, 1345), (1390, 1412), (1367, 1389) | 1.8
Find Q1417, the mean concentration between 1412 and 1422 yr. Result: 412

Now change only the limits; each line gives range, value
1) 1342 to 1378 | 345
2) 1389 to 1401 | 418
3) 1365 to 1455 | 399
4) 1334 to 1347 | 356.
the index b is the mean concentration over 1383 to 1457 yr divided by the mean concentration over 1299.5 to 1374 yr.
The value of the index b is 1.11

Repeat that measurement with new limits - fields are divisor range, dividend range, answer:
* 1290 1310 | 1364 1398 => 0.81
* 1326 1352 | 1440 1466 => 1.16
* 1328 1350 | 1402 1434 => 1.15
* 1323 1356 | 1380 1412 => 1.12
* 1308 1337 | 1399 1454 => 1.08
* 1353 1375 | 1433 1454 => 1.18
